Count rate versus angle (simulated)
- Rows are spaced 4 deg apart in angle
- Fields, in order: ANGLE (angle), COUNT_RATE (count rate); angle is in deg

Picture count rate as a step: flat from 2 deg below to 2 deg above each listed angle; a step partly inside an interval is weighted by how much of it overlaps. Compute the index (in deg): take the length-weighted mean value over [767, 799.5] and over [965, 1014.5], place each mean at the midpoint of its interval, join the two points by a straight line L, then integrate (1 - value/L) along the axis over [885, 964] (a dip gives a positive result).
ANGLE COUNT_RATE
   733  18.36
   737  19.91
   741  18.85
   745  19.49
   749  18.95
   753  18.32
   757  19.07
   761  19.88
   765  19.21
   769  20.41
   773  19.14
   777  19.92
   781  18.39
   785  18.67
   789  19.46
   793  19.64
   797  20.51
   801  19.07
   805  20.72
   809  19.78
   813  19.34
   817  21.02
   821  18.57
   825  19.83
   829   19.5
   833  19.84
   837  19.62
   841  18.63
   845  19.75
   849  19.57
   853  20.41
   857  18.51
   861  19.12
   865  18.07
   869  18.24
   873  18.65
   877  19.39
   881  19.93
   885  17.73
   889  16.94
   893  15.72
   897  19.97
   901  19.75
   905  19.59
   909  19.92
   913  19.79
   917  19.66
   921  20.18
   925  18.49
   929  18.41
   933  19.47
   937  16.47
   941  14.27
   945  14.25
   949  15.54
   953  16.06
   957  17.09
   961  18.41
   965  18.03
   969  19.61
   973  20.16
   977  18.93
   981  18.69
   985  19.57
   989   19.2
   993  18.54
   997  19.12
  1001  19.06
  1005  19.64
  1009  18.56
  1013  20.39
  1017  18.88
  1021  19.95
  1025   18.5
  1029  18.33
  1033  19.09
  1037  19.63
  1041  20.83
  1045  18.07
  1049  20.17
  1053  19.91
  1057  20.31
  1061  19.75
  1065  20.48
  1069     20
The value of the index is 5.8 deg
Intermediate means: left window 19.5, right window 19.2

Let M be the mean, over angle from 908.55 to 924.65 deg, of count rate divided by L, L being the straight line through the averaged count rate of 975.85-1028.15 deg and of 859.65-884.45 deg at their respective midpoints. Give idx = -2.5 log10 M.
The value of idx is -0.045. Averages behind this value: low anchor 18.8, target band 19.7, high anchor 19.1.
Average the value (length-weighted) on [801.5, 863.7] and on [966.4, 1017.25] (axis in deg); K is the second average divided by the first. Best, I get 0.98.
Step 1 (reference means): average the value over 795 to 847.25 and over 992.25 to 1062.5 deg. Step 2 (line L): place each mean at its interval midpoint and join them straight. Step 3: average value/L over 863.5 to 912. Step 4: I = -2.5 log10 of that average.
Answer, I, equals 0.052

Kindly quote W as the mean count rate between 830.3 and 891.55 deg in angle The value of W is 18.9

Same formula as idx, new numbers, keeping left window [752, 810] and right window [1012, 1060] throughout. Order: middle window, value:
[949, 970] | 0.11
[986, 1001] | 0.03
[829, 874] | 0.02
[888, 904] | 0.07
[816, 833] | -0.01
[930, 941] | 0.13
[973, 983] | 0.02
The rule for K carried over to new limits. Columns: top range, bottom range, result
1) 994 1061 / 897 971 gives 1.07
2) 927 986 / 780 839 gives 0.90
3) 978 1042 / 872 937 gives 1.02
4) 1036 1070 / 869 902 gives 1.08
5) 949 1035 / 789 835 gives 0.95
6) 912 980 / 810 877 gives 0.93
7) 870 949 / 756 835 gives 0.93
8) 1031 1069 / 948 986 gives 1.09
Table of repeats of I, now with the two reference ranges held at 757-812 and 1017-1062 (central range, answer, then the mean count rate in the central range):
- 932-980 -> 0.13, 17.3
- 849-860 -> 0.01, 19.4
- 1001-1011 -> 0.02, 19.1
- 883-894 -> 0.16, 16.9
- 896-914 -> -0.01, 19.8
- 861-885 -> 0.04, 18.8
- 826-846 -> 0.00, 19.5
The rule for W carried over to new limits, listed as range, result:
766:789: 19.3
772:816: 19.6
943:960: 15.9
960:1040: 19.1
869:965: 18.1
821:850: 19.5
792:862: 19.6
